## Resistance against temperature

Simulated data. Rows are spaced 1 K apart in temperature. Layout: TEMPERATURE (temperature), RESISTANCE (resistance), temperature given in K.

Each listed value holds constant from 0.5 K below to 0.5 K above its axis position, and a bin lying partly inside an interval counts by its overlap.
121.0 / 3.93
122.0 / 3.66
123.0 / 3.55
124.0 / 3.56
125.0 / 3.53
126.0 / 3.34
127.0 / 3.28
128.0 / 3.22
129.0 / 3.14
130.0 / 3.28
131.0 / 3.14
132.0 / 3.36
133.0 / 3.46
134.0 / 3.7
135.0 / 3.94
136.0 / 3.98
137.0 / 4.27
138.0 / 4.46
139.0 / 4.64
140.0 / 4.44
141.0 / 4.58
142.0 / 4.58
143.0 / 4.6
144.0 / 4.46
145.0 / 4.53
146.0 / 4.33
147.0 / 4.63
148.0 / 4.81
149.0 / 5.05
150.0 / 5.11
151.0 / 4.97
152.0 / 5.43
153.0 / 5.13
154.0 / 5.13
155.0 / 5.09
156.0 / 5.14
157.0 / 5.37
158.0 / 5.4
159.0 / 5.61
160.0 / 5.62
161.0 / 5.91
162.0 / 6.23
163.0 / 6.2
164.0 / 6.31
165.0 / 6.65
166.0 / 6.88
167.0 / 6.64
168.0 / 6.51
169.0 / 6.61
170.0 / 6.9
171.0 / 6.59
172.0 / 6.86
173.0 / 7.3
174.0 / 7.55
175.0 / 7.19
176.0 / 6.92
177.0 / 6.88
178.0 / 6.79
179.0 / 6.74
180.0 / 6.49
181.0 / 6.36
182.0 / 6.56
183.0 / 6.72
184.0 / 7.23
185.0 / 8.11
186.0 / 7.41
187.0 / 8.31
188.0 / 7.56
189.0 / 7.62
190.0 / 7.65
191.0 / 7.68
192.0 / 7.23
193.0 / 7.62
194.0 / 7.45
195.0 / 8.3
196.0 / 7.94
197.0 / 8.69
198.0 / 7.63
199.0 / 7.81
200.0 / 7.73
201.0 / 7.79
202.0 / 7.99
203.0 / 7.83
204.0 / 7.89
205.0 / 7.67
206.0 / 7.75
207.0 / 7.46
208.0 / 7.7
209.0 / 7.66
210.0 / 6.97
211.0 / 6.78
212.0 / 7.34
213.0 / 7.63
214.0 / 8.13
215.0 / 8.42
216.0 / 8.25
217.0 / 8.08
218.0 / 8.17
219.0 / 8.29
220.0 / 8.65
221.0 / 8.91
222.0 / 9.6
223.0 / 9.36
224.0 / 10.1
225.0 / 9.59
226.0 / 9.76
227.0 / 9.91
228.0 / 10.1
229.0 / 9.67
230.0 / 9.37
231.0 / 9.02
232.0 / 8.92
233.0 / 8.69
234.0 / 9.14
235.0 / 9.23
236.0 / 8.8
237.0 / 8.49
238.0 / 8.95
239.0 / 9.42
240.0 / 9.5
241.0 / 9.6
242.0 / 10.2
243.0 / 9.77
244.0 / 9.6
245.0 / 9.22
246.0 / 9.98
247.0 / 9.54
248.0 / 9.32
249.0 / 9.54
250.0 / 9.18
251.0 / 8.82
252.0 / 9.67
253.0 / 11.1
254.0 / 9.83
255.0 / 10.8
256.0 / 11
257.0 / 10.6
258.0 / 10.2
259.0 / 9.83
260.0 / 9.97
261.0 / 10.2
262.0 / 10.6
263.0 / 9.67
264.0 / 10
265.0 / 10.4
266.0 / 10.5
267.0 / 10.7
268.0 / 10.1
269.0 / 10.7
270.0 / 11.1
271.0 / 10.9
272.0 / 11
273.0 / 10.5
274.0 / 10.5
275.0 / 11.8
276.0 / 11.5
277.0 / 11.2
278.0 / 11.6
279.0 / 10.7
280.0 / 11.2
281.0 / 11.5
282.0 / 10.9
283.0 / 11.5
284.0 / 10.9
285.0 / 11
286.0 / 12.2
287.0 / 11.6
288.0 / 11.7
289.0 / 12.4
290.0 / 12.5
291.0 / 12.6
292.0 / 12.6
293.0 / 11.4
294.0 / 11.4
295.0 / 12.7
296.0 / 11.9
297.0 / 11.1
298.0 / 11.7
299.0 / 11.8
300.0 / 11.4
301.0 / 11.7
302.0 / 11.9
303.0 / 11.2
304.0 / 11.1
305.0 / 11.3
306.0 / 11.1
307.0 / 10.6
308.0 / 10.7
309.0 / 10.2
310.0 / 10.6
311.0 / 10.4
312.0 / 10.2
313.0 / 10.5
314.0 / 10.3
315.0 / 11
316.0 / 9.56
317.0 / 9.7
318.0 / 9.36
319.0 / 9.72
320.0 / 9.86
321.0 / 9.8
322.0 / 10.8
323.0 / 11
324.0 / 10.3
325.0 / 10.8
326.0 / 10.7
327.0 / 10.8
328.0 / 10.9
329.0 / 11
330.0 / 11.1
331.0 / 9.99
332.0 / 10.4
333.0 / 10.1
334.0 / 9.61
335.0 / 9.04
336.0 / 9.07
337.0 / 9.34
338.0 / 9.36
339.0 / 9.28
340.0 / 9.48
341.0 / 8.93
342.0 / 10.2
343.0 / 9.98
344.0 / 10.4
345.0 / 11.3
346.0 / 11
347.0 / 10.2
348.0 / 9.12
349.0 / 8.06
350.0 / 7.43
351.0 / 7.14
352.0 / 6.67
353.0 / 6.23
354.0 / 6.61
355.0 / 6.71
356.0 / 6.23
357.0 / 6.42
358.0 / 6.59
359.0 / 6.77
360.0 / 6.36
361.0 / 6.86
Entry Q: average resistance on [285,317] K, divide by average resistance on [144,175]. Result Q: 1.94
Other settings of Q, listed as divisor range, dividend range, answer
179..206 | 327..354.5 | 1.24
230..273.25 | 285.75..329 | 1.12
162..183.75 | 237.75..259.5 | 1.46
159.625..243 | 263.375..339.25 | 1.37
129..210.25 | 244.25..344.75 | 1.71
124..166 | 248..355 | 2.24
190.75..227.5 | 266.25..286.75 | 1.36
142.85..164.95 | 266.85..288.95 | 2.12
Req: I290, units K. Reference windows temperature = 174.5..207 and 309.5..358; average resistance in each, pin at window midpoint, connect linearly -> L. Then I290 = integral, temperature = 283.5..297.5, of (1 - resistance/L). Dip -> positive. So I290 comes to -4.7 K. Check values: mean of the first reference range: 7.49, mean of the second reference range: 9.48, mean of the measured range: 11.9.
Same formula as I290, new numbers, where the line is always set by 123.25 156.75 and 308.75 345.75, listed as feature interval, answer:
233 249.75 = -4.34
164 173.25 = -2.83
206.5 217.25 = -1.89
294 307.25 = -3.15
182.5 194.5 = -3.68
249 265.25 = -4.42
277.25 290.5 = -4.12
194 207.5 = -3.74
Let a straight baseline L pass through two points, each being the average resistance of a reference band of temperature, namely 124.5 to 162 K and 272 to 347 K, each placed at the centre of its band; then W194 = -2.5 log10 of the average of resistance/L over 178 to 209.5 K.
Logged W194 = -0.18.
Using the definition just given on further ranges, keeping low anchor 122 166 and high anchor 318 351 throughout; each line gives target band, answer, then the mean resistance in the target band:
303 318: -0.14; 10.5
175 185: -0.22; 6.83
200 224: -0.23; 8.05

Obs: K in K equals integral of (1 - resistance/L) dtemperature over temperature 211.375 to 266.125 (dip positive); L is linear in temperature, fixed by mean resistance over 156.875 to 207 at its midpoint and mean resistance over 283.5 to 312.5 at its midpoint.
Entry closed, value -1.1 K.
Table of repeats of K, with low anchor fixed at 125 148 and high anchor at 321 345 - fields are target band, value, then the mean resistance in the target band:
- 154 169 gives -3.7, 5.96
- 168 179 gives -3.8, 6.93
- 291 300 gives -2.9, 11.8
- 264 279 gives -4.8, 10.9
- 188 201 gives -4.4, 7.77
